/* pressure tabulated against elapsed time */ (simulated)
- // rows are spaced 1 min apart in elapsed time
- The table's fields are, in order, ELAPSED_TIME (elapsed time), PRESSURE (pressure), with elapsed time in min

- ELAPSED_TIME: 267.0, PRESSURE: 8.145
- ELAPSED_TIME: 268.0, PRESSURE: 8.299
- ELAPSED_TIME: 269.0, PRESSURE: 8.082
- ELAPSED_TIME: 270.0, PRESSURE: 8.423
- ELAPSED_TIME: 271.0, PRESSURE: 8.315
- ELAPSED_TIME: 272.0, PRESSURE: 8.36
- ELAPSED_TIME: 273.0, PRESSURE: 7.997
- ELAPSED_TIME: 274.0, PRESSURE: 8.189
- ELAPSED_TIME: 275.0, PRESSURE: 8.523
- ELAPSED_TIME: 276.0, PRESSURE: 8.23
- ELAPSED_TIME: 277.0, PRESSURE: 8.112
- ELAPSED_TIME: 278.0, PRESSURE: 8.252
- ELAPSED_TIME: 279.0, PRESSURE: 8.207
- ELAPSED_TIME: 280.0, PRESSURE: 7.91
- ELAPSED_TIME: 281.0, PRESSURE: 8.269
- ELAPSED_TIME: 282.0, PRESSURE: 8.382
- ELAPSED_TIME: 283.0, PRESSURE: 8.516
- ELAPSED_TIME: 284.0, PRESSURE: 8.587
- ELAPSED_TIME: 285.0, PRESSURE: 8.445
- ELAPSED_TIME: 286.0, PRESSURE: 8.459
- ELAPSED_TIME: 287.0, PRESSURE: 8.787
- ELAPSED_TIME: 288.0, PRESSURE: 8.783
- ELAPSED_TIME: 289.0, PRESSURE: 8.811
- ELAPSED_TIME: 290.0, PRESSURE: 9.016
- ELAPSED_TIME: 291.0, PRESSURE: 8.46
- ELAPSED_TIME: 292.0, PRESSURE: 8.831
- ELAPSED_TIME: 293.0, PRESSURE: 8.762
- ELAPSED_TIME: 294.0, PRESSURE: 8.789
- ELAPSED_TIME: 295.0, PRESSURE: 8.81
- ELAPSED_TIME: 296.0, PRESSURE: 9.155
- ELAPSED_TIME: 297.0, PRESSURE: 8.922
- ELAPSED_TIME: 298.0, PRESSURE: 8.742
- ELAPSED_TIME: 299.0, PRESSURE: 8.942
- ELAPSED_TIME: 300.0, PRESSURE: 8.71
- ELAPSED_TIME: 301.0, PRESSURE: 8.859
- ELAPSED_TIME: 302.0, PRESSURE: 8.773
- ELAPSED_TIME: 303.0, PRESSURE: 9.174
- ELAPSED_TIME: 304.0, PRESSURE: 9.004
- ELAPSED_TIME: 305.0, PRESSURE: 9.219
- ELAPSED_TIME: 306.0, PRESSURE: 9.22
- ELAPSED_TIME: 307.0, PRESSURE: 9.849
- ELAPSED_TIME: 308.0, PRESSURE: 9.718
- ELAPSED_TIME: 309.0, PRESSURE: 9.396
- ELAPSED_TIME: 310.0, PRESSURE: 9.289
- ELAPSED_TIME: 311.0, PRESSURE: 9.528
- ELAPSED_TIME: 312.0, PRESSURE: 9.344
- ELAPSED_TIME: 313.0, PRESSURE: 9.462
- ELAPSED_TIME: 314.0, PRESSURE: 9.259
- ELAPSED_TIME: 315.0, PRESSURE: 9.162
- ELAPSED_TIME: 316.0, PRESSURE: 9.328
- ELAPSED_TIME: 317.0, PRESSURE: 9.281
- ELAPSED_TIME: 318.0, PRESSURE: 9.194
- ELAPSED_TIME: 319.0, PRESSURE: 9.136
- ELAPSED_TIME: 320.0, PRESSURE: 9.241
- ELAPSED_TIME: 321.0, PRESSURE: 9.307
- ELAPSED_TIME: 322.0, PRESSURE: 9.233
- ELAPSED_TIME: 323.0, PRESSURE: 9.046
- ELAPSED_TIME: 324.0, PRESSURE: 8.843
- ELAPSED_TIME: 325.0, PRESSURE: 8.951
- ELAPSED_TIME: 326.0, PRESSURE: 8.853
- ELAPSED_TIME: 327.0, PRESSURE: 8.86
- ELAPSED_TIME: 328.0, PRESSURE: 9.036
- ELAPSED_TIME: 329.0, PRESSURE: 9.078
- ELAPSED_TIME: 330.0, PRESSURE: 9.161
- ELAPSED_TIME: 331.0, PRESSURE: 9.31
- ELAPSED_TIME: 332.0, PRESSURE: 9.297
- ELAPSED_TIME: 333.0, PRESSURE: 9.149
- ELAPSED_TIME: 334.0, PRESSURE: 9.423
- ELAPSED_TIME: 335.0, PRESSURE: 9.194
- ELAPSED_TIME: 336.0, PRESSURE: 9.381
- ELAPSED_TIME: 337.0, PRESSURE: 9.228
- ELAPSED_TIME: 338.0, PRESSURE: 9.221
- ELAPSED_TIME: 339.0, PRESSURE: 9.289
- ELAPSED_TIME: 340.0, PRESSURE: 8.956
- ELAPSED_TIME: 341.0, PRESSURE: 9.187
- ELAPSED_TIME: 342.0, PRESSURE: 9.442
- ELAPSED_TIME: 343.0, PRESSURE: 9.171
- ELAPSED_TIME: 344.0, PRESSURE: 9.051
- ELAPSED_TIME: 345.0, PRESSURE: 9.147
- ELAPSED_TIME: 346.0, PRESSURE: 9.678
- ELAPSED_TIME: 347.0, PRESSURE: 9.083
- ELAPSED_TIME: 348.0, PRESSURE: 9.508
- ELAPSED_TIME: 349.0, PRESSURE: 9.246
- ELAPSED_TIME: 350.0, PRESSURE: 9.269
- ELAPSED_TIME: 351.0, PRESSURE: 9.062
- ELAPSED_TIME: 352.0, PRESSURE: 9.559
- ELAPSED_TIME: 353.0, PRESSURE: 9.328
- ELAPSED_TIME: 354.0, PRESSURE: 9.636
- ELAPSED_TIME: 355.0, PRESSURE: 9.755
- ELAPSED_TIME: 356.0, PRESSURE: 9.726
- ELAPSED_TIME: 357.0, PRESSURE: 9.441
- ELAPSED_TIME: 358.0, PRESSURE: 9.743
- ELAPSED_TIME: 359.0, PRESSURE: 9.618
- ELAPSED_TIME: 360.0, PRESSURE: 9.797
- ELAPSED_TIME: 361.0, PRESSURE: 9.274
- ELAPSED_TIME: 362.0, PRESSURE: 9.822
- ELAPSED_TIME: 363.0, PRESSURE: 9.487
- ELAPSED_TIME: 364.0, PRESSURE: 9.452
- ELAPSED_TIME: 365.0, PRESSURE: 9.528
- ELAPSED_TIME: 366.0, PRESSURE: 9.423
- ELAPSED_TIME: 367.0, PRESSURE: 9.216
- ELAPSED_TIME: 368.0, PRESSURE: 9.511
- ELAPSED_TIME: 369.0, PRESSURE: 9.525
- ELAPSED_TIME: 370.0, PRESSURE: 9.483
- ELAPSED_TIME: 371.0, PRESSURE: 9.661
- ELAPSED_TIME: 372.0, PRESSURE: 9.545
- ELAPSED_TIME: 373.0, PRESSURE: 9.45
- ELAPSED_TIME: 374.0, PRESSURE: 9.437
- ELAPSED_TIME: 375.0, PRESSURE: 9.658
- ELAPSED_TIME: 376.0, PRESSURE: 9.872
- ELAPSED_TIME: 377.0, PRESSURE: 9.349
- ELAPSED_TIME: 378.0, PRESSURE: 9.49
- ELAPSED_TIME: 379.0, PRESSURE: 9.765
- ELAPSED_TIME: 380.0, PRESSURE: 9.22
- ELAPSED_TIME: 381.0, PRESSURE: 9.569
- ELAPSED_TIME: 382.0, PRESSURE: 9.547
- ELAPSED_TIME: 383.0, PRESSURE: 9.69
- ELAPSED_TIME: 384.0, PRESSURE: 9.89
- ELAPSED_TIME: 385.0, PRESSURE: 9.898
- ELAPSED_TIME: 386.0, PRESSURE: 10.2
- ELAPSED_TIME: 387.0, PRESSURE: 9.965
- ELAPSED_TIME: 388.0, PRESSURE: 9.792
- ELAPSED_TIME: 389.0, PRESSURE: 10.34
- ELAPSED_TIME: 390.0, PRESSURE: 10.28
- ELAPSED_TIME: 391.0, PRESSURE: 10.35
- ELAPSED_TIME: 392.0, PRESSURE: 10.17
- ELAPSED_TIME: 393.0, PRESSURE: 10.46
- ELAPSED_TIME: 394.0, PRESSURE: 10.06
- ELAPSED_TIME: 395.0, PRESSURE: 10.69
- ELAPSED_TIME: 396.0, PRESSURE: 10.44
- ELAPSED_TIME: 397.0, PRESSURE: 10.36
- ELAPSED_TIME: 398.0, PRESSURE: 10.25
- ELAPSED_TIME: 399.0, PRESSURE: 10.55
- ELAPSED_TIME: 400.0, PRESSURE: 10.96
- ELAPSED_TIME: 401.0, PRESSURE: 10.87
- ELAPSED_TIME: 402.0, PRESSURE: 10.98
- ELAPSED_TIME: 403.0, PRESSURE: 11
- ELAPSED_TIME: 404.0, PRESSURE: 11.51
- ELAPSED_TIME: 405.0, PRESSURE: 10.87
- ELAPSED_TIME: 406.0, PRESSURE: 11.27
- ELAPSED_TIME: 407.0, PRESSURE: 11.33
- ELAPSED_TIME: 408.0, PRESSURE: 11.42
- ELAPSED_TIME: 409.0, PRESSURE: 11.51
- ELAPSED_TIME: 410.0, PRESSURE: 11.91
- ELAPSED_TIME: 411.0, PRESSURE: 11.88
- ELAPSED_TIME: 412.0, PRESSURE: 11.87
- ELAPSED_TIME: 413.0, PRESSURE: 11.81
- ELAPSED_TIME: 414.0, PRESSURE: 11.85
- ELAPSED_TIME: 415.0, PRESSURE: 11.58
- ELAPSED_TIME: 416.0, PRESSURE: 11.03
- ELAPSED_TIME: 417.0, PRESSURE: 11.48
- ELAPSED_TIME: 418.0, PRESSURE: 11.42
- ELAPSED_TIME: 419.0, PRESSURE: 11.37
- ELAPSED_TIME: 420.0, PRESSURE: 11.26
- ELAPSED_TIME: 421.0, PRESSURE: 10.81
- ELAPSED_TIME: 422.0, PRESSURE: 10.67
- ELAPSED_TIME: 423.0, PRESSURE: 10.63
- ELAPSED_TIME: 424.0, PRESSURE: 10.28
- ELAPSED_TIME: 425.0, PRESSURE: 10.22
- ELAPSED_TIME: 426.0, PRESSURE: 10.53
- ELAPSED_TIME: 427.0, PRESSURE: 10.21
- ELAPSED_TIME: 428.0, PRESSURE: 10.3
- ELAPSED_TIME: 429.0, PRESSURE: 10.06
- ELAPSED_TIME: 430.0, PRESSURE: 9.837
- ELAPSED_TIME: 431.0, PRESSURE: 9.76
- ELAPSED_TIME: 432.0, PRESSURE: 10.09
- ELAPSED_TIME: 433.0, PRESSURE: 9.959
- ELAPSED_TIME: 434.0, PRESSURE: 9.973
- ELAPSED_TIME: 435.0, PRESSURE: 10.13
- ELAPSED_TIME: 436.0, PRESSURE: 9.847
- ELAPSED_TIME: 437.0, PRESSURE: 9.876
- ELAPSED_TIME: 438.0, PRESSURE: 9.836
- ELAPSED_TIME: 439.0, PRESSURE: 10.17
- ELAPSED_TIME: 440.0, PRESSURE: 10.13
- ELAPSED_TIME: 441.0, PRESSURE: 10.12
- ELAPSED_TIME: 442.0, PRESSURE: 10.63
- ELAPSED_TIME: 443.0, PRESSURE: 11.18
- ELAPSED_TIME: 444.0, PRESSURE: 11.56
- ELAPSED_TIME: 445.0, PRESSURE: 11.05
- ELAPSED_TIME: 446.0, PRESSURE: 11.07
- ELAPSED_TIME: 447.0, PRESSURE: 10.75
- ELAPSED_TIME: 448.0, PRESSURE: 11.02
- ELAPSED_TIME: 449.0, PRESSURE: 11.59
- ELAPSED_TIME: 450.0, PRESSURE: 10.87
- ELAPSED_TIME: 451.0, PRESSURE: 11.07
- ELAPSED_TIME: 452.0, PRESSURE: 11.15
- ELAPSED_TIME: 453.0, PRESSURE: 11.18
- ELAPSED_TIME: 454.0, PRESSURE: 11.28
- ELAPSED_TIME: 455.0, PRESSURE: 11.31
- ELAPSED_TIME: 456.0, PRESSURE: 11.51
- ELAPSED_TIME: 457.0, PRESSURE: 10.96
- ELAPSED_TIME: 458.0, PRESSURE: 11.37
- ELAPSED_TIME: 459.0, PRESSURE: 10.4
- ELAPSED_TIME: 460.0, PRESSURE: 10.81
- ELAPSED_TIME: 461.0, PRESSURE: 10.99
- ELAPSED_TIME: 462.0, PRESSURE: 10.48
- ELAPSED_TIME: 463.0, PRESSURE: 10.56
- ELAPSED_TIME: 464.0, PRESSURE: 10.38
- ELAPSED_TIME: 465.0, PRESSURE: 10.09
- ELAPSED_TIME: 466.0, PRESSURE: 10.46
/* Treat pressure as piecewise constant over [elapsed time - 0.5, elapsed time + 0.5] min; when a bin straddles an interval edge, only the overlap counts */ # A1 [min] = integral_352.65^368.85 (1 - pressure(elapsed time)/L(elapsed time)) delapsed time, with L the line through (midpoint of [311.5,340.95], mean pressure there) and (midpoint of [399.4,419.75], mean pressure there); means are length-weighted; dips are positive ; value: 0.87 min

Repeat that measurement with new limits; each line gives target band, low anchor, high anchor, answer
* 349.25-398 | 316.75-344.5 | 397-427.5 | 2.2 min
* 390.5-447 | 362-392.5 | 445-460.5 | -1.6 min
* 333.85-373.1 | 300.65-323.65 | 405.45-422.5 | 2.8 min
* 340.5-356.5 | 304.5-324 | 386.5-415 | 0.9 min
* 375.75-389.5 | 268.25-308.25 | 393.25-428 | 0.9 min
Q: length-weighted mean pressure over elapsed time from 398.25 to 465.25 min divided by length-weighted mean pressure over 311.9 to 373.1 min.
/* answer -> 1.16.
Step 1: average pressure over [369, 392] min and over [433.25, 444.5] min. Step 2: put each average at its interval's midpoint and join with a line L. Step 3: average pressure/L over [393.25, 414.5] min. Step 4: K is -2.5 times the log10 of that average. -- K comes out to -0.12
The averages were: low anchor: 9.75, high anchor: 10.3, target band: 11.1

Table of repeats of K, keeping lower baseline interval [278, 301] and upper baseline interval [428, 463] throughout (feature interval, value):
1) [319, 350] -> 0.00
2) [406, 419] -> -0.13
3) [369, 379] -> 0.02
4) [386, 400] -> -0.04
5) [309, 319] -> -0.04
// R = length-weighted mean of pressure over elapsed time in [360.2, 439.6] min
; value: 10.3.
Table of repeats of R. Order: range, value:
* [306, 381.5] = 9.36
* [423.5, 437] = 10.1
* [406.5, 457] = 10.8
